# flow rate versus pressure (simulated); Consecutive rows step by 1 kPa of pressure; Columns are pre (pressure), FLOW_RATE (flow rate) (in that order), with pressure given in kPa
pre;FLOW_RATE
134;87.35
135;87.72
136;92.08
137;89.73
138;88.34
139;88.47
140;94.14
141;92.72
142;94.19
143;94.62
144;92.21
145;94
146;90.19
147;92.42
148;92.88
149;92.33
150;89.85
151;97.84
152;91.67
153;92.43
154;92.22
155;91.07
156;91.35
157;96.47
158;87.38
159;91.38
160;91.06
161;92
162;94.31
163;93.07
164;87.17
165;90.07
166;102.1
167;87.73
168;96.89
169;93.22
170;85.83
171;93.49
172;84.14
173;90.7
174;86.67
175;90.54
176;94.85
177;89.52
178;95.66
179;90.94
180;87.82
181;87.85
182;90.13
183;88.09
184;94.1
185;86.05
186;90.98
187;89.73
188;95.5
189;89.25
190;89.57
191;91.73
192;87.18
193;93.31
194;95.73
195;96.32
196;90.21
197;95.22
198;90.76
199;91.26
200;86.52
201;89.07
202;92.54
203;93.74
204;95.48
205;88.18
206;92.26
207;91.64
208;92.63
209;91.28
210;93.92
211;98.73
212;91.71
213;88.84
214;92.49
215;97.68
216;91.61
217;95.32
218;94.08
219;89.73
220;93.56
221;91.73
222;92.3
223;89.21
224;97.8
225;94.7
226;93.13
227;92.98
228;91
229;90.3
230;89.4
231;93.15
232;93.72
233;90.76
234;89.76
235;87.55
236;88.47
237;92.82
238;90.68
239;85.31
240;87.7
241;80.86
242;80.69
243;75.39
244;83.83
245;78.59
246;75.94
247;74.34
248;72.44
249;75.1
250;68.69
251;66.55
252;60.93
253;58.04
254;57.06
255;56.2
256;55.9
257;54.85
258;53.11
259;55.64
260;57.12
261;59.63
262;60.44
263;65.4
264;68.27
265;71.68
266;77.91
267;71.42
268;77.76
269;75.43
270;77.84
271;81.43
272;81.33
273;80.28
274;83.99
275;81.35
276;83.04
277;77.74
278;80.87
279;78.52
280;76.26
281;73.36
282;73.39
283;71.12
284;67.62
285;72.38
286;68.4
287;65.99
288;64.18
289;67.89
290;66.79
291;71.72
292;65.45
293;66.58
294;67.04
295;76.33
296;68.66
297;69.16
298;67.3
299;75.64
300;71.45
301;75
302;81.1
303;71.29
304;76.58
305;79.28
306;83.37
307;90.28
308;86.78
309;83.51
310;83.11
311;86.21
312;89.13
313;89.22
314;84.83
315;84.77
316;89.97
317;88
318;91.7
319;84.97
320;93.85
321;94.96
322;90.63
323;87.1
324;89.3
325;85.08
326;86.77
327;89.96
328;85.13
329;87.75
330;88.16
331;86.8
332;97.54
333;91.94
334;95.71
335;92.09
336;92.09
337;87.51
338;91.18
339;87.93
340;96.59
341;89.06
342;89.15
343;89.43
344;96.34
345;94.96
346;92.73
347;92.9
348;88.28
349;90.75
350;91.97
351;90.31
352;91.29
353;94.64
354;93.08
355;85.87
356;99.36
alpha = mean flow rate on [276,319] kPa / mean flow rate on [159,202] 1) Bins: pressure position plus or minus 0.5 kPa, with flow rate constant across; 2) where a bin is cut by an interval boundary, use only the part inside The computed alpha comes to 0.8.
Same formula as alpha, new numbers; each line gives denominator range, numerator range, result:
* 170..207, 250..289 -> 0.76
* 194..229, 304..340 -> 0.95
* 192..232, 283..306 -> 0.77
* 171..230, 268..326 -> 0.86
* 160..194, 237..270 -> 0.77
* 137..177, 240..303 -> 0.77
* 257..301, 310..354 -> 1.27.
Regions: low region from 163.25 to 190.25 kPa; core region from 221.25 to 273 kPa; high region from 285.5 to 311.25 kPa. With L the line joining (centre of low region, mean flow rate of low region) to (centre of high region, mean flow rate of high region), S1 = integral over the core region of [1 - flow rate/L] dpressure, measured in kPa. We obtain 2.5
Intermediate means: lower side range 90.7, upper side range 74.1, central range 77.4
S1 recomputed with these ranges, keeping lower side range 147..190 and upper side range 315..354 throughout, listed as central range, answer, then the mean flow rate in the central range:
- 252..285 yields 7.6 kPa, 70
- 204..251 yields 1.4 kPa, 88.4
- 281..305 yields 5.3 kPa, 70.7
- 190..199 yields -0.1 kPa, 92.3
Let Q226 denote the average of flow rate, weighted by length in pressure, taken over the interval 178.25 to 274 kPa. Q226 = 83.9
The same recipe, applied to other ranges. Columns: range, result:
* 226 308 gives 75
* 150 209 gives 91.4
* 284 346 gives 82.9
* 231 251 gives 82.6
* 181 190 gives 90.3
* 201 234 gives 92.6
